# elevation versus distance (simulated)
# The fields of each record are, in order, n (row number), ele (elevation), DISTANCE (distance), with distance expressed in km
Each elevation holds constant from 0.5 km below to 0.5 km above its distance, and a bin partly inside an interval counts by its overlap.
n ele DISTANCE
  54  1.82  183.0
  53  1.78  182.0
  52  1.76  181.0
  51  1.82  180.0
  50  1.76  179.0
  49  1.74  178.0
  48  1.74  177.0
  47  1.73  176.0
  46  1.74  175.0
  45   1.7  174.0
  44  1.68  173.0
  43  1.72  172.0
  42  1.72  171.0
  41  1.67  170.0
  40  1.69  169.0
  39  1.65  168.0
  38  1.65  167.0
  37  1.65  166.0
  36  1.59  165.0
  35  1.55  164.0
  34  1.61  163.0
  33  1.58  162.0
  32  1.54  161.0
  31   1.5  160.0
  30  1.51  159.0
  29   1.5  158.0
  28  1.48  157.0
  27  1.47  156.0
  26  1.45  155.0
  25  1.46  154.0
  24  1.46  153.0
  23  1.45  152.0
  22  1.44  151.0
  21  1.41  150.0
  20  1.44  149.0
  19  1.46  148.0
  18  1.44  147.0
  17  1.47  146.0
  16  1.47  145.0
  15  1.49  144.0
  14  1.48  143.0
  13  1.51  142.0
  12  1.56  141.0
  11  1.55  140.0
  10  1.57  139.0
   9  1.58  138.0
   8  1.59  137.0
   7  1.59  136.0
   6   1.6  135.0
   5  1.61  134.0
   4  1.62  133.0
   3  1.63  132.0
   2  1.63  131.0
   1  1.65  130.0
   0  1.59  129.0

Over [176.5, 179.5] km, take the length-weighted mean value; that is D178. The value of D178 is 1.75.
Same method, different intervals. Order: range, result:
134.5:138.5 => 1.59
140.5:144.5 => 1.51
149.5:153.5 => 1.44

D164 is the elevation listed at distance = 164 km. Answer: 1.55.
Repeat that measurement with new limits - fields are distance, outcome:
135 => 1.6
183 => 1.82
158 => 1.5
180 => 1.82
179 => 1.76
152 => 1.45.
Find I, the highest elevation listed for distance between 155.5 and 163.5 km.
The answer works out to 1.61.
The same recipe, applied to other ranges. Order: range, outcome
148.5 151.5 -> 1.44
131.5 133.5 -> 1.63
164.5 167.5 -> 1.65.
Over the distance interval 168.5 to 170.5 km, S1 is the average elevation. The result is 1.68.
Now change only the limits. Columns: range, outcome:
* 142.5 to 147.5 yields 1.47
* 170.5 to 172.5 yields 1.72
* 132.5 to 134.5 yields 1.62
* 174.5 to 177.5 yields 1.74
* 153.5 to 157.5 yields 1.46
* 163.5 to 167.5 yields 1.61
